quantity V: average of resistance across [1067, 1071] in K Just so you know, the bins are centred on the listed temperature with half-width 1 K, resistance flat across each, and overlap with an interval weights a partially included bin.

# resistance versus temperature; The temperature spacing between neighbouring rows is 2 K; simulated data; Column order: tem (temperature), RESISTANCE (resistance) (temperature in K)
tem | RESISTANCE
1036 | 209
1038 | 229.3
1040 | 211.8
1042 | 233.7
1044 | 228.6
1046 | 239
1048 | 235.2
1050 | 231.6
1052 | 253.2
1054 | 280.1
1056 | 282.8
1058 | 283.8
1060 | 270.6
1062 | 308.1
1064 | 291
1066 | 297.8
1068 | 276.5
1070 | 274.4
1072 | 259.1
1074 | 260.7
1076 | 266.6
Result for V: 275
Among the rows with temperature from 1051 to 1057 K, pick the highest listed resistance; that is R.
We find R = 282.8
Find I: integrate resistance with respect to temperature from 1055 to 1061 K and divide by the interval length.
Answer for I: 279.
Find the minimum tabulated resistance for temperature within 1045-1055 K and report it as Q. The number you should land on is 231.6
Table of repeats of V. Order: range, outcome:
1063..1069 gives 288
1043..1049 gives 234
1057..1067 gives 290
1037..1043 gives 225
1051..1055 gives 267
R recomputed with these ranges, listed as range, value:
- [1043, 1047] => 239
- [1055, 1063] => 308.1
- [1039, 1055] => 280.1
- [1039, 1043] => 233.7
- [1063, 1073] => 297.8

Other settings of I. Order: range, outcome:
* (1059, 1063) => 289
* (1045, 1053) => 240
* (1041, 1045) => 231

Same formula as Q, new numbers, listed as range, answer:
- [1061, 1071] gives 274.4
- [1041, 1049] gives 228.6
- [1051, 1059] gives 253.2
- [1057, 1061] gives 270.6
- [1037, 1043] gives 211.8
